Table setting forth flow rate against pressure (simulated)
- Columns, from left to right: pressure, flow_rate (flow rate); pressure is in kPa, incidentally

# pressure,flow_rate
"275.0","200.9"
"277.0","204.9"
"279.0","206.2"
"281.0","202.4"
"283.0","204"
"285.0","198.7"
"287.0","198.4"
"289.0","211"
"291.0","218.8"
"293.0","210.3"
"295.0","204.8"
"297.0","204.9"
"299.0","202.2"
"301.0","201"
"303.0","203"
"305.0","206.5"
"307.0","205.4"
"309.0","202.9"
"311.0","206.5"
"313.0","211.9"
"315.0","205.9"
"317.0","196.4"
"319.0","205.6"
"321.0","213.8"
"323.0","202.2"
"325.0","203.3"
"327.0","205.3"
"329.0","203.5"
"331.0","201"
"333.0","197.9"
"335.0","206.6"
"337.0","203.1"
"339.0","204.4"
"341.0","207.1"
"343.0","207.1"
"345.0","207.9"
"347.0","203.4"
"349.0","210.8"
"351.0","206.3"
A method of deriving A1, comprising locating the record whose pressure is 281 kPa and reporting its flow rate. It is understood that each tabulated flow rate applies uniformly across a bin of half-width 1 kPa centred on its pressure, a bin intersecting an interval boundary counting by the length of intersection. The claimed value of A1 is 202.4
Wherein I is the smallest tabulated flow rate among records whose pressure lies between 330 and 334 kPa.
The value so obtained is 197.9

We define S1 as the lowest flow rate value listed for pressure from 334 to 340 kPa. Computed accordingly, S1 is 203.1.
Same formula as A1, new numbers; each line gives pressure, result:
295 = 204.8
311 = 206.5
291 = 218.8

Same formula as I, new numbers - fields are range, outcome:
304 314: 202.9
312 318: 196.4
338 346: 204.4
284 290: 198.4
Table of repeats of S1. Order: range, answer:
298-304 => 201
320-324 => 202.2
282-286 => 198.7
